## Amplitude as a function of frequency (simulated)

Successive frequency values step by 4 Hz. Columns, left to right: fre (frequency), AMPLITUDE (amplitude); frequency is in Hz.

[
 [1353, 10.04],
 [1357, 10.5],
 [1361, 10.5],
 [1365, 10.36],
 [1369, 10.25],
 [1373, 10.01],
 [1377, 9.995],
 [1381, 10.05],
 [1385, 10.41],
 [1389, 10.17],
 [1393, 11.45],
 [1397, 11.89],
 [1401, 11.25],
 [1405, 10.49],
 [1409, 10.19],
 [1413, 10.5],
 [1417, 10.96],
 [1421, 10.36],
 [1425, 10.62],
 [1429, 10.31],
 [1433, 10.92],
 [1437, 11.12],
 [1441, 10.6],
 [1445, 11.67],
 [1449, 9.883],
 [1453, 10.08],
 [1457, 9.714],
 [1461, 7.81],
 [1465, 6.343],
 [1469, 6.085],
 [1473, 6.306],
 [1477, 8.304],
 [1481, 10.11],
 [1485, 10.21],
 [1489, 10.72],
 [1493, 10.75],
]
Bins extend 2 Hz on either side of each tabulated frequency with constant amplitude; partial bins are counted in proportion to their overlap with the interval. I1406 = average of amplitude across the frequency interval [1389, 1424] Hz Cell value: 10.8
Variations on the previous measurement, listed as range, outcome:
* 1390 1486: 9.88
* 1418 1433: 10.5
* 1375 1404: 10.7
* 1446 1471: 8.45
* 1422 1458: 10.6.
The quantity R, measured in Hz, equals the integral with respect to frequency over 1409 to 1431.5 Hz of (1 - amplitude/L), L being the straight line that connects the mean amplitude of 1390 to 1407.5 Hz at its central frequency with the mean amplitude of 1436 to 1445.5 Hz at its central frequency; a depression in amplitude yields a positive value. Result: 1.2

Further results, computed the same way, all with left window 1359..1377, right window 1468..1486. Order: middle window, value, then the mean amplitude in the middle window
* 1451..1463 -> -0.86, 9.2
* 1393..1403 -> -1.91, 11.5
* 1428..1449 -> -4.53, 10.9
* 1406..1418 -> -1.39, 10.5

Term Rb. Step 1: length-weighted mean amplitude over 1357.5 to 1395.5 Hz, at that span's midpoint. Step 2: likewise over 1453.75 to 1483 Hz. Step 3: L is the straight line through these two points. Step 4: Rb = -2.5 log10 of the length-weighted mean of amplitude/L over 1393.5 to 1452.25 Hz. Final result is -0.18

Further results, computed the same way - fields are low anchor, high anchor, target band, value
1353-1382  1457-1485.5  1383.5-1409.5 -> -0.139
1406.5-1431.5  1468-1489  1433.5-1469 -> -0.002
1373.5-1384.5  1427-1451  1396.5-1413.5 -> -0.045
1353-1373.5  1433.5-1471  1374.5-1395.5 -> -0.039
